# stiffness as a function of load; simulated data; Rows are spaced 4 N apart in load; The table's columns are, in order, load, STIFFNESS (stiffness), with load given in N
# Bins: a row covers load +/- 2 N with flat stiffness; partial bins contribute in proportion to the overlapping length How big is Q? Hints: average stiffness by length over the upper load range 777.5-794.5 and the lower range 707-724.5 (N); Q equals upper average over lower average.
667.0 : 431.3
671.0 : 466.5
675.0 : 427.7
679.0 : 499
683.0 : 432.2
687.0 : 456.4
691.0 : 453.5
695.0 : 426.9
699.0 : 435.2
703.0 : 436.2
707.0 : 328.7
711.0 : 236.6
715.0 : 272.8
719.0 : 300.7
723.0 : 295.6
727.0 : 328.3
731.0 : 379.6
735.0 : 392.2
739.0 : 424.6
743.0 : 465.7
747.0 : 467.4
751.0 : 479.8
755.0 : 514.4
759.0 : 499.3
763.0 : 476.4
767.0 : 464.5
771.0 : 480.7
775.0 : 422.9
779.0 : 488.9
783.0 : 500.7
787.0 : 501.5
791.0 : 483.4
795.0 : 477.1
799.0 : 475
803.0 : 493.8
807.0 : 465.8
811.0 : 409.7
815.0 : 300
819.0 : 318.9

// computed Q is 1.75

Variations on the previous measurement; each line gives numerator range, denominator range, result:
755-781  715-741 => 1.37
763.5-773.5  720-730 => 1.48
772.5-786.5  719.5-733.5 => 1.43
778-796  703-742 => 1.45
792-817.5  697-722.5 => 1.31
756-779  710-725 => 1.69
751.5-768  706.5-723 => 1.74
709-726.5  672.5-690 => 0.62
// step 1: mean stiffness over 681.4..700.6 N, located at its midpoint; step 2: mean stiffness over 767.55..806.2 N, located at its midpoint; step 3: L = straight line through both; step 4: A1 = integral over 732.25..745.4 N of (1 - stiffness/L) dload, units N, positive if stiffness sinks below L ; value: 1.0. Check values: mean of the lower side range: 441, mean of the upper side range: 479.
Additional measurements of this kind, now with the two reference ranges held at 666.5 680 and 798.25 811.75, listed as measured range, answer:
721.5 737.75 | 3.7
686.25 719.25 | 6.1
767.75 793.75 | -0.9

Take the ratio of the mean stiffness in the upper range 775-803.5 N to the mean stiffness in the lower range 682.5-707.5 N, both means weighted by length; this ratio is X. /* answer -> 1.1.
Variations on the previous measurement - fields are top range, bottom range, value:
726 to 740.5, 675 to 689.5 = 0.84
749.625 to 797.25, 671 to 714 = 1.17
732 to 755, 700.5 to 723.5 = 1.42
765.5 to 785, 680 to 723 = 1.25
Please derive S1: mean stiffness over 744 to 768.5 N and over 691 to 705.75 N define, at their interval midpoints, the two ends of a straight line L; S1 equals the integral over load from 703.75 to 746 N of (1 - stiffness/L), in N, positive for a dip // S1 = 10.0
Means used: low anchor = 430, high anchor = 483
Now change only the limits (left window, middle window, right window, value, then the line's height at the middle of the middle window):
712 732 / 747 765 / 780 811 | -4.75 N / 388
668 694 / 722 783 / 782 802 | 4.20 N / 475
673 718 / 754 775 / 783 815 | -1.82 N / 442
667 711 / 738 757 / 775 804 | -0.52 N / 460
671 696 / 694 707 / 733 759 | 1.05 N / 454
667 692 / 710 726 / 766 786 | 6.22 N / 462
